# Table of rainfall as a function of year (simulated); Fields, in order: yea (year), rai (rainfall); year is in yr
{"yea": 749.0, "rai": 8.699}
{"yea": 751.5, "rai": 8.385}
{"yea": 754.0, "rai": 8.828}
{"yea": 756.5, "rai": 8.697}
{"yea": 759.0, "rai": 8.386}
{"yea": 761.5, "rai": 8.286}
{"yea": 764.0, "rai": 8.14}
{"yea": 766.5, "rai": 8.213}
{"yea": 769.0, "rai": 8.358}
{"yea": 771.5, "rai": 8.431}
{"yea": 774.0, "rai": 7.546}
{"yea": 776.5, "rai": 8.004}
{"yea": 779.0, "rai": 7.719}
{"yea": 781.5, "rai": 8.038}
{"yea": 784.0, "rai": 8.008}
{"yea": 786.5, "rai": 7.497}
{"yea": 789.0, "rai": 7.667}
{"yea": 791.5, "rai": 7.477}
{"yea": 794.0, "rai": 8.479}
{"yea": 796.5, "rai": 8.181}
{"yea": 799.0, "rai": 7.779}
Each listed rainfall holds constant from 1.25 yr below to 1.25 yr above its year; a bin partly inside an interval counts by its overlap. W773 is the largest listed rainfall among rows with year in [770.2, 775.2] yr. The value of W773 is 8.431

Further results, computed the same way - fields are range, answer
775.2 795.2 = 8.479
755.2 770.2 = 8.697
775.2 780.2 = 8.004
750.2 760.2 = 8.828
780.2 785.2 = 8.038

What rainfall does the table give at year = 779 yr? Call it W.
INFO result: 7.719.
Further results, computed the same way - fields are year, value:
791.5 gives 7.477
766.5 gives 8.213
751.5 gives 8.385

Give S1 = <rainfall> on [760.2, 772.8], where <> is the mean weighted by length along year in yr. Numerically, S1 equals 8.28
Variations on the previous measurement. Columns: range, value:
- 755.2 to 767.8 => 8.35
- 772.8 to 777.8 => 7.78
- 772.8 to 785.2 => 7.86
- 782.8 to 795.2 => 7.82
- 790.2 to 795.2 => 7.97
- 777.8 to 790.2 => 7.79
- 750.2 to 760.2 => 8.58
